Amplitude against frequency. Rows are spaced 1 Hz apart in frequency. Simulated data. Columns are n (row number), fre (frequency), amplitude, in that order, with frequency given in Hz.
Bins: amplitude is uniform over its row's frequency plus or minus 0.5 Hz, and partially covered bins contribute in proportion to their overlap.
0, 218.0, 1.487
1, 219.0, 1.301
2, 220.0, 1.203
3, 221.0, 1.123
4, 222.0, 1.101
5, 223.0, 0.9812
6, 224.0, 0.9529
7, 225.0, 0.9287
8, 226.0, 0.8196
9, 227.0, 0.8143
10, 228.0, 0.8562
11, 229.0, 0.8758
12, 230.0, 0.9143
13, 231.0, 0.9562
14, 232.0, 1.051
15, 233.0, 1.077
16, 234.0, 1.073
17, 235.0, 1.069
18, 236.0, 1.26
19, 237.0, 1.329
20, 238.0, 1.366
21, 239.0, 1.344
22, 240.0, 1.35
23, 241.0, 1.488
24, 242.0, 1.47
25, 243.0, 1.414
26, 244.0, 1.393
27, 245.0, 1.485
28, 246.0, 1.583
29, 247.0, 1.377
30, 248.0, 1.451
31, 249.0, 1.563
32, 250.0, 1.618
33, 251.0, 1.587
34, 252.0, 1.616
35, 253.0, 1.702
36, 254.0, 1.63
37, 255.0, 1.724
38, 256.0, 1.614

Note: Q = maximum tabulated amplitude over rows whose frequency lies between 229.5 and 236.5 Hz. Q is 1.26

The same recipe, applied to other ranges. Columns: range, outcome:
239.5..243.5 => 1.488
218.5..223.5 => 1.301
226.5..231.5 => 0.9562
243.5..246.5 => 1.583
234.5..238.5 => 1.366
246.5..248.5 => 1.451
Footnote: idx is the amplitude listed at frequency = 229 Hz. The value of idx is 0.8758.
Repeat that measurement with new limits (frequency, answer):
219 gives 1.301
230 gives 0.9143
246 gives 1.583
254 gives 1.63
